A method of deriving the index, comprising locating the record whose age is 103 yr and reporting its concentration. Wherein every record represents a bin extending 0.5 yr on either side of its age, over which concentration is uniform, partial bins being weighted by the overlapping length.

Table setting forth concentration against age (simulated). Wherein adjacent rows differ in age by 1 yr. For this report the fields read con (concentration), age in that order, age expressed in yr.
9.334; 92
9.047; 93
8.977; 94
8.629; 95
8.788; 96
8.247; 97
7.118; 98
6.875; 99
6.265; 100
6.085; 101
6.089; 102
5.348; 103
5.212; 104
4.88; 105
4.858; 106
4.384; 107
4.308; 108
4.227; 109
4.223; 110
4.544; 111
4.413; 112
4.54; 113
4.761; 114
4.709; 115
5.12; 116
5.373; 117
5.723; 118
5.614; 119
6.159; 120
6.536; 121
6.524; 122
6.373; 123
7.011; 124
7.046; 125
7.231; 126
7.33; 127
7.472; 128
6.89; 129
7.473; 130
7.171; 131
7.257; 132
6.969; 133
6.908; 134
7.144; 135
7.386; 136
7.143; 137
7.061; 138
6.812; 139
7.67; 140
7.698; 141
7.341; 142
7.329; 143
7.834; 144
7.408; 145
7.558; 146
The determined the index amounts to 5.348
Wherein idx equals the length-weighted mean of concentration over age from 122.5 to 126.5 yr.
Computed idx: 6.92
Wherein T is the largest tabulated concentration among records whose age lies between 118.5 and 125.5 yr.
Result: 7.046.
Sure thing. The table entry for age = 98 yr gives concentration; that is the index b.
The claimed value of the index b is 7.118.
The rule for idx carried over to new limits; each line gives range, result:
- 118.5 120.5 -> 5.89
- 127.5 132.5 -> 7.25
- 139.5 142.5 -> 7.57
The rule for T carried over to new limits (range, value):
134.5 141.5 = 7.698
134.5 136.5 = 7.386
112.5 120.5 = 6.159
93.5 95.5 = 8.977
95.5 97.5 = 8.788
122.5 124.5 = 7.011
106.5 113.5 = 4.544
